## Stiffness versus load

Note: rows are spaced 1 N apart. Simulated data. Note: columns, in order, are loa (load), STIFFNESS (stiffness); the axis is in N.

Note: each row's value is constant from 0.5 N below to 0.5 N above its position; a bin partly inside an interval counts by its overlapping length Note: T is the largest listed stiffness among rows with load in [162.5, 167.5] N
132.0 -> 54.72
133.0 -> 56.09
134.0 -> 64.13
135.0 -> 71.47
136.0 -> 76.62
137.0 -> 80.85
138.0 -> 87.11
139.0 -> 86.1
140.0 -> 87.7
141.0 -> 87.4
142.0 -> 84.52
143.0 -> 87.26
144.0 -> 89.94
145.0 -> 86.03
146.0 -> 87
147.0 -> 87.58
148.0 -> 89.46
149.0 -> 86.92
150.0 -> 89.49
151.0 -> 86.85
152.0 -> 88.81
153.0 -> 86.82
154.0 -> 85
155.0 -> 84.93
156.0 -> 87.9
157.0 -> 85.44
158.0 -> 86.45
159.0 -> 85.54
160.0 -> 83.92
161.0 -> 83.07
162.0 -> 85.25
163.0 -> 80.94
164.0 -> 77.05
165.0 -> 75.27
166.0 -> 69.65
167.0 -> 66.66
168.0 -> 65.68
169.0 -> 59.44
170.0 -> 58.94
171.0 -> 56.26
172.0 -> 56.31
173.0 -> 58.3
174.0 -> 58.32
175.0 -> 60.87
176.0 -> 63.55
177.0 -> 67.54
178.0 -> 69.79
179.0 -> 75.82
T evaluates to 80.94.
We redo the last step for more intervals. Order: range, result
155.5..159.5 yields 87.9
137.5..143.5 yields 87.7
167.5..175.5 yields 65.68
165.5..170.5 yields 69.65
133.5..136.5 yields 76.62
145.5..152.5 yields 89.49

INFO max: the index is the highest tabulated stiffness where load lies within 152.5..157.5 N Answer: 87.9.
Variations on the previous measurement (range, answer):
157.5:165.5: 86.45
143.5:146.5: 89.94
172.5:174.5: 58.32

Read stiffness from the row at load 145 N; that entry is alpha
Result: 86.03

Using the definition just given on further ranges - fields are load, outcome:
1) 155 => 84.93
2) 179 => 75.82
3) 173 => 58.3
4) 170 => 58.94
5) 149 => 86.92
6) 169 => 59.44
